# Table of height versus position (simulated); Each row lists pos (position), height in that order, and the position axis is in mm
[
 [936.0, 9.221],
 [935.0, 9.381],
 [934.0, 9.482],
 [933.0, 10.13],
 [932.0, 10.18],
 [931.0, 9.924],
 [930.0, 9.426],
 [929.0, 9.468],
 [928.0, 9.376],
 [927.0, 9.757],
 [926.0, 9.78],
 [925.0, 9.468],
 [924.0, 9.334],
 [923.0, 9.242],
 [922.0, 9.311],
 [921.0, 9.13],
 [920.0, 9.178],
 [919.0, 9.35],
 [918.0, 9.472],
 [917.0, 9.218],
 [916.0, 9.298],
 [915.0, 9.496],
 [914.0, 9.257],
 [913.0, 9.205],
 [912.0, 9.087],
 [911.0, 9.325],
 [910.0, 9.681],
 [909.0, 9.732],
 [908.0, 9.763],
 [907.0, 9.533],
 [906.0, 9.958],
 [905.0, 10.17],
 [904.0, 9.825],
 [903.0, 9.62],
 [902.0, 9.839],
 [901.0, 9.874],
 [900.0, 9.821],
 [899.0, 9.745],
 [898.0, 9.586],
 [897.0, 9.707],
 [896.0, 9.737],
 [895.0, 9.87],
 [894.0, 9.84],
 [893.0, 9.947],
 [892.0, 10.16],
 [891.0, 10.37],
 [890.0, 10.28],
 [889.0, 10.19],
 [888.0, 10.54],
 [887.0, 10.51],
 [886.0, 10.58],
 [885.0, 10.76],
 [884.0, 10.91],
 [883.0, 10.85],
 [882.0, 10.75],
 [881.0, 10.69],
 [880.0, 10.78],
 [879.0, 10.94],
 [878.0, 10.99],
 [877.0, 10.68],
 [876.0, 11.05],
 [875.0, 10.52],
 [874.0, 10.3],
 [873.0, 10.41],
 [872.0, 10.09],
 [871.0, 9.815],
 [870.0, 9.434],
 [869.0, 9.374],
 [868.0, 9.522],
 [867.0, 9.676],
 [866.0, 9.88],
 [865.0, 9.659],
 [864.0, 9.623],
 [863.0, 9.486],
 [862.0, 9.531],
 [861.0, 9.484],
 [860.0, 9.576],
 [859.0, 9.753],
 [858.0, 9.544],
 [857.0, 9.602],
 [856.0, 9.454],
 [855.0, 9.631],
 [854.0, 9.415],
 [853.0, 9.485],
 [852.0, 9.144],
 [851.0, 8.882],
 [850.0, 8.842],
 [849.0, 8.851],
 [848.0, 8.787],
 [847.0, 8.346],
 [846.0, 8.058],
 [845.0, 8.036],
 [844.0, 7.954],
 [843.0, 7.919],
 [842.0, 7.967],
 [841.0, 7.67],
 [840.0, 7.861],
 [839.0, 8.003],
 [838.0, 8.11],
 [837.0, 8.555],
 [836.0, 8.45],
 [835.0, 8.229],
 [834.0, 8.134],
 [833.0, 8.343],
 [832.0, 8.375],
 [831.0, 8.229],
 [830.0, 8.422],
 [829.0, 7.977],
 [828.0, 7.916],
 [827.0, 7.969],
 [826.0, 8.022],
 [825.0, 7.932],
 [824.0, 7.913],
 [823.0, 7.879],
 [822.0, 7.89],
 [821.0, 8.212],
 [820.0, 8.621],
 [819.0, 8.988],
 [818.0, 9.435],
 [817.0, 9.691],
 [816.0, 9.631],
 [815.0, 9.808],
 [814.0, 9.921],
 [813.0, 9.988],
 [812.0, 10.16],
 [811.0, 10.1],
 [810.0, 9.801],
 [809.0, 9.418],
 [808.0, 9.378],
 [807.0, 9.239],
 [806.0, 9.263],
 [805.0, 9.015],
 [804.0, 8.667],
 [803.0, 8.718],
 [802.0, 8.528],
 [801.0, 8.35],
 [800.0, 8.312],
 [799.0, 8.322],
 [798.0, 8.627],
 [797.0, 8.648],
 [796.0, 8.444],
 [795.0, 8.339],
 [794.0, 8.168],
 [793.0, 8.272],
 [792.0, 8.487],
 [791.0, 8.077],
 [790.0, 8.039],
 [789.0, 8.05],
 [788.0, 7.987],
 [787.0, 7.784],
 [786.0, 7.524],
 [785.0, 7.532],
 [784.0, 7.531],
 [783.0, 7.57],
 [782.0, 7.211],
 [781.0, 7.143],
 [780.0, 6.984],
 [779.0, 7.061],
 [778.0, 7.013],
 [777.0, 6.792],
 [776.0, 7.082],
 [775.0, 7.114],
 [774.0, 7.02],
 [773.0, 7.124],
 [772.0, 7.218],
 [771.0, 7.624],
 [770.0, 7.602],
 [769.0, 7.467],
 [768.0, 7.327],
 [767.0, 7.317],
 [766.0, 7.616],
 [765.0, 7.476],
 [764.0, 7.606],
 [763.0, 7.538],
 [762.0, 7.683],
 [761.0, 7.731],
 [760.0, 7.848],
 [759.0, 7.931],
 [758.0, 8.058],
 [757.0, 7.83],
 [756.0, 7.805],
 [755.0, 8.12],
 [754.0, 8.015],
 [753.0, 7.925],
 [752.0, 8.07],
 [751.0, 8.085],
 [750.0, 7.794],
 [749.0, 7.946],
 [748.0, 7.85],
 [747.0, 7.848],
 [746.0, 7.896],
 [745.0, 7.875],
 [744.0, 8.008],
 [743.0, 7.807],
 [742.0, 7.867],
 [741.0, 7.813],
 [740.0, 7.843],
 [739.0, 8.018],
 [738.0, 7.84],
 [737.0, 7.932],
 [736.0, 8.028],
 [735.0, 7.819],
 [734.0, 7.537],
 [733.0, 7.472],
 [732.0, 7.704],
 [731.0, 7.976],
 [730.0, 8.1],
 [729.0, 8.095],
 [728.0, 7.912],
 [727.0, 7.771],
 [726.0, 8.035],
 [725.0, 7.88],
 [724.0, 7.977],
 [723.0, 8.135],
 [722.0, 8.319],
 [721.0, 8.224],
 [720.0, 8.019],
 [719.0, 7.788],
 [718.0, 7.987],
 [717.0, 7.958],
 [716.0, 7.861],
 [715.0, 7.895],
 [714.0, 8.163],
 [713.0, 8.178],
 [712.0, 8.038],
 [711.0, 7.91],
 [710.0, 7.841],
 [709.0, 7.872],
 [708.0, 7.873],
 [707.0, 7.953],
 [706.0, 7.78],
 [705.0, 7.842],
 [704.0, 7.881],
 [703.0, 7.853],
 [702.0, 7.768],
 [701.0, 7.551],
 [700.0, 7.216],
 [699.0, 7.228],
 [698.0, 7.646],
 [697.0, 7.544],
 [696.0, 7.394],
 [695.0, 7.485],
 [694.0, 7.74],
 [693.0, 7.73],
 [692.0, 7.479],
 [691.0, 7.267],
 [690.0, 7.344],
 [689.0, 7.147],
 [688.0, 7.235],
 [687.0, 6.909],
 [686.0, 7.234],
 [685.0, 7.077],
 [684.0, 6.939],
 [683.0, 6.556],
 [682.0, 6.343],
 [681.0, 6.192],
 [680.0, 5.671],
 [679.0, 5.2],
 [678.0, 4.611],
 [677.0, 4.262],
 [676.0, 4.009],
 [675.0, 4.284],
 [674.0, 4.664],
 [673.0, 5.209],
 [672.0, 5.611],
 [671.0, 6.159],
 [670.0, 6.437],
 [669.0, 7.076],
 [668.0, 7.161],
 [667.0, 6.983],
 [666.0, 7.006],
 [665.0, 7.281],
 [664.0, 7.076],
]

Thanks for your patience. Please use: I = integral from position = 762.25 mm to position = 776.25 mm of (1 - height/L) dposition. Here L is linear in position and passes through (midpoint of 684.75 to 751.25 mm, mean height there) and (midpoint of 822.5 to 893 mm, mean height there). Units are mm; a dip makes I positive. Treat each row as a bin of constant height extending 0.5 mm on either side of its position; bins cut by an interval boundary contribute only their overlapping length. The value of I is 1.6 mm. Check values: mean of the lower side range 7.78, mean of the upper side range 9.31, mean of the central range 7.38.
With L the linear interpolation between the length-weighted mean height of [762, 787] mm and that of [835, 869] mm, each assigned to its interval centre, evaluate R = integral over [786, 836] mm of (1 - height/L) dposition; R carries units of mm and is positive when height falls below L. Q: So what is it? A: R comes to -3.5 mm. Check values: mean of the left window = 7.33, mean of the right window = 8.93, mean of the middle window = 8.63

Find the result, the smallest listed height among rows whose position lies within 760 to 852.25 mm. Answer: 6.792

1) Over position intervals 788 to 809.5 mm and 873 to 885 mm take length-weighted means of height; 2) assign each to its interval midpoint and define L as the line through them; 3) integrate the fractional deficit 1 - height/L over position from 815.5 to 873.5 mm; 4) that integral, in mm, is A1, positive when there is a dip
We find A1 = 5.9 mm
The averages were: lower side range 8.57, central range 8.82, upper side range 10.8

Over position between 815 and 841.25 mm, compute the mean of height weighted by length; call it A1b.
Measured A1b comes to 8.36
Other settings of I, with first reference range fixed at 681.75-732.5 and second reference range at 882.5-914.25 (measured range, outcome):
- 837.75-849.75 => 1.50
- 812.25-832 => 0.82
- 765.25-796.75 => 3.65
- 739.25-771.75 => 1.85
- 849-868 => 0.03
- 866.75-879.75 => -0.78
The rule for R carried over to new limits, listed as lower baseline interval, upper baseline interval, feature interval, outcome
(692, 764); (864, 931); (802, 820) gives -1.2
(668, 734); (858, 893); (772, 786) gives 2.2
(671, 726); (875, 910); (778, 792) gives 1.5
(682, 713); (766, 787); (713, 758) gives -3.3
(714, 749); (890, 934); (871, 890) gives -2.6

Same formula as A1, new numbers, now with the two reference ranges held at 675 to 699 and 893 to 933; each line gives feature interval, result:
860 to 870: -0.7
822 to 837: 0.6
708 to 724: -2.3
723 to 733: -1.1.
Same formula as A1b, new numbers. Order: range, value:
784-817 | 8.76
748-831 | 8.15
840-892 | 9.68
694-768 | 7.84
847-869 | 9.39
